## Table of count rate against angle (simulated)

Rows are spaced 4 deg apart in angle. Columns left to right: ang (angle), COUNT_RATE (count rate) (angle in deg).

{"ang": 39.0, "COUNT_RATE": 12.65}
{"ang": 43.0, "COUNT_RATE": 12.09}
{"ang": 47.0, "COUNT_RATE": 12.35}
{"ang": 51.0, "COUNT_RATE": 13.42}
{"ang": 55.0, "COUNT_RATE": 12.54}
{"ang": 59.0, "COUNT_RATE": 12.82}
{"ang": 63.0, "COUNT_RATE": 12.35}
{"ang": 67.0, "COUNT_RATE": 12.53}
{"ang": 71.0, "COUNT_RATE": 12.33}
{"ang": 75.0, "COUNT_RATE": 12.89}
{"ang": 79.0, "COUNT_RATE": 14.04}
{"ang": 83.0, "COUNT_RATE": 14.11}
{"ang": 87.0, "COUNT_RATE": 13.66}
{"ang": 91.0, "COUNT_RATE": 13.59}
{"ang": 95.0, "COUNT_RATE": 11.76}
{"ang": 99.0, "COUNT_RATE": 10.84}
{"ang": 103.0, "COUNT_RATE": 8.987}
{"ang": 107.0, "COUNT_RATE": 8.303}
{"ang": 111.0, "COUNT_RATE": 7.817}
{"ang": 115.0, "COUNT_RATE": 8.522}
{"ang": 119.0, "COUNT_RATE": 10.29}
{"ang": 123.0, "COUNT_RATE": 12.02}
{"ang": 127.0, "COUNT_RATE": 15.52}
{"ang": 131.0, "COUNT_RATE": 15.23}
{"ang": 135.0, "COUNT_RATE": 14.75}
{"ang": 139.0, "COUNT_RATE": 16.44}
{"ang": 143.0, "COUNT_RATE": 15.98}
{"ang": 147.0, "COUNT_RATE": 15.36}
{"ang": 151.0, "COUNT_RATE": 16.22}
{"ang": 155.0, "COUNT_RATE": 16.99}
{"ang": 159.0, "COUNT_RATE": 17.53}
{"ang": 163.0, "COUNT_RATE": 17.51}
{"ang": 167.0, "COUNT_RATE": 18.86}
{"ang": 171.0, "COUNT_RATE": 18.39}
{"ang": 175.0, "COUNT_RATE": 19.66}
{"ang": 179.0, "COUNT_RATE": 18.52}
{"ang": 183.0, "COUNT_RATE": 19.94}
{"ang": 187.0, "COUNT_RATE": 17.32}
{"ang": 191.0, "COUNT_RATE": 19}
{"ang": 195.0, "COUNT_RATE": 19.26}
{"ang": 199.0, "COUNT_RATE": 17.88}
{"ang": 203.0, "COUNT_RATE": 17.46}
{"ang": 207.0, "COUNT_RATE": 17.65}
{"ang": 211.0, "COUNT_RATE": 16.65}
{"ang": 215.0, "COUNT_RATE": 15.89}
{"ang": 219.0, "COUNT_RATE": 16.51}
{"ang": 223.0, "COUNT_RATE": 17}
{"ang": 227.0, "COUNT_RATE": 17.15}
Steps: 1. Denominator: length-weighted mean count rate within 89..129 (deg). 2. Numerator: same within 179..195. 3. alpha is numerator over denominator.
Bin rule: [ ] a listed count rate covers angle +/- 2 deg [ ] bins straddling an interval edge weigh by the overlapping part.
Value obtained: 1.75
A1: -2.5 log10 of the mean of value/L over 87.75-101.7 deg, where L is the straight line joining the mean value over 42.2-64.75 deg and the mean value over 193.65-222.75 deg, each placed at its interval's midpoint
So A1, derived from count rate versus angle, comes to 0.15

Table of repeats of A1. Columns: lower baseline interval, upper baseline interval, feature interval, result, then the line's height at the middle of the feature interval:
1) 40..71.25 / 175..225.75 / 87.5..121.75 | 0.364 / 14.3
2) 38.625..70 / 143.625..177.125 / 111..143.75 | 0.217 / 16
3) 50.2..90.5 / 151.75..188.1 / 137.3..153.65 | 0.062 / 17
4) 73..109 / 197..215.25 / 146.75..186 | -0.166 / 15.4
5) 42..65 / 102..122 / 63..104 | -0.171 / 10.7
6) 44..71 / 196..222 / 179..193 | -0.143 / 16.4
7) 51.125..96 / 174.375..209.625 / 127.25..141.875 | 0.021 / 15.8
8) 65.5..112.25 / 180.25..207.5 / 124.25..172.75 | -0.063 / 15.5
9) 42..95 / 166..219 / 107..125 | 0.491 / 14.9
